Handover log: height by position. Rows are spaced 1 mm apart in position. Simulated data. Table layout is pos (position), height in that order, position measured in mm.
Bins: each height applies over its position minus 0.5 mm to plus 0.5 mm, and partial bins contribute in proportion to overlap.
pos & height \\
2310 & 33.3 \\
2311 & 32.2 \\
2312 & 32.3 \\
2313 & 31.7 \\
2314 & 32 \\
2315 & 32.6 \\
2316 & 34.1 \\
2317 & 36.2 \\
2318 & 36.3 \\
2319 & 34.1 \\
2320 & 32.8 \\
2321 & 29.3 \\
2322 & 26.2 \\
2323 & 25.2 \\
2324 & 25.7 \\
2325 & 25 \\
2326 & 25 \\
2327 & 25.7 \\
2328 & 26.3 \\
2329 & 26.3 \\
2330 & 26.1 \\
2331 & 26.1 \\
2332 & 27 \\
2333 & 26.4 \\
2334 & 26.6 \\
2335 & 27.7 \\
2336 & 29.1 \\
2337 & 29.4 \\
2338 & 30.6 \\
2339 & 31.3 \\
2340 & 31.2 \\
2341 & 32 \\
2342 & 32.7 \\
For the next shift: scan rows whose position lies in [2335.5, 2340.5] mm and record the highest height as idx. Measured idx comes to 31.3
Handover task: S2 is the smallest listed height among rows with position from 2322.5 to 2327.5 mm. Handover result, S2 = 25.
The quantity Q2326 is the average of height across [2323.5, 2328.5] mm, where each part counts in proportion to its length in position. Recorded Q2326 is 25.5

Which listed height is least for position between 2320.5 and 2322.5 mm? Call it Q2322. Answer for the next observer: 26.2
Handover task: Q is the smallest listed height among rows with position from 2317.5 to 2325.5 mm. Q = 25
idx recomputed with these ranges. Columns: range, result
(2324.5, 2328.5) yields 26.3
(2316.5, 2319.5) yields 36.3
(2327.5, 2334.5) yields 27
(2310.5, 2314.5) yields 32.3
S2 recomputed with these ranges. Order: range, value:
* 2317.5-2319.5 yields 34.1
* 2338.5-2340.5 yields 31.2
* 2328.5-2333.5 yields 26.1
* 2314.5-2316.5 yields 32.6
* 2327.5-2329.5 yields 26.3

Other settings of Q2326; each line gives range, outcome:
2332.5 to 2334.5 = 26.5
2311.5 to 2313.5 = 32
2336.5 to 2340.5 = 30.6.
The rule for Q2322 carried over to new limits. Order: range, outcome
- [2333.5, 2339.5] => 26.6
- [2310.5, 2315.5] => 31.7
